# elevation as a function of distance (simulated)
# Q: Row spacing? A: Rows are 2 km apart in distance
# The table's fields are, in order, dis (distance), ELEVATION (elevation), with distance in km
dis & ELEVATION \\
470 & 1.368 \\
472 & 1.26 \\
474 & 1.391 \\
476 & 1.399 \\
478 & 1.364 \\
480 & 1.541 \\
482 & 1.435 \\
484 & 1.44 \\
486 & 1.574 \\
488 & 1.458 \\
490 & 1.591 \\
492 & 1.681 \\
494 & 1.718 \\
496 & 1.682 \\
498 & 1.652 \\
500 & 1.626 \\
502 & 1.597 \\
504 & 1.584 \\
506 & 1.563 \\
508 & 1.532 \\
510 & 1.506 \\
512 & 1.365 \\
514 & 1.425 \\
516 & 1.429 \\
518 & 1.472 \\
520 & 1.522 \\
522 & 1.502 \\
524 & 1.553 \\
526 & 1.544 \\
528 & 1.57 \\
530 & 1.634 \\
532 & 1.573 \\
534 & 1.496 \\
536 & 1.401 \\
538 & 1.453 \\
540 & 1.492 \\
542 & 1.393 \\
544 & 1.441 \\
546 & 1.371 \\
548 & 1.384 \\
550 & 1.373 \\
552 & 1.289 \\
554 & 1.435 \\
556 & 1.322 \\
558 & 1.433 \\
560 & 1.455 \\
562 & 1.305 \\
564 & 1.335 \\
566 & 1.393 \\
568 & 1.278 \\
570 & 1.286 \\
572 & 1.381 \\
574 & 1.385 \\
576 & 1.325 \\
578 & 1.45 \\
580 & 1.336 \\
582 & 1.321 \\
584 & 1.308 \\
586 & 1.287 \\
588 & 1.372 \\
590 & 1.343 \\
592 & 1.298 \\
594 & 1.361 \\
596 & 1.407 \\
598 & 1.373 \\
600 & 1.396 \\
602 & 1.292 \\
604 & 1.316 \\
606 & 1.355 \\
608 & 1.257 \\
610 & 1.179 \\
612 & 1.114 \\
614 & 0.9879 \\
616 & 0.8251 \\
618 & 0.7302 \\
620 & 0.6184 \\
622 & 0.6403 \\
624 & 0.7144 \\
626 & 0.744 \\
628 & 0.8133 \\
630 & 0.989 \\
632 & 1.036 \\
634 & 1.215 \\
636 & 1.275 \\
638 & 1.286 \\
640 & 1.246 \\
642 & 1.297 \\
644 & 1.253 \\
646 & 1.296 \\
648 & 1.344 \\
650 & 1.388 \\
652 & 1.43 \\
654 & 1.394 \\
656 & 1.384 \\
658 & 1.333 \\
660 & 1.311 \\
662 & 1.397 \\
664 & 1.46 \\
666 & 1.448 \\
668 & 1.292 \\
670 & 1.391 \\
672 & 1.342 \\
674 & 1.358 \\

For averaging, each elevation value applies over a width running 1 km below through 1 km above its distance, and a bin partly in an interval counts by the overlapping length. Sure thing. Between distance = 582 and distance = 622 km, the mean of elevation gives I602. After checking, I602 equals 1.19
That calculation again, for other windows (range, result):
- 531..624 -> 1.29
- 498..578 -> 1.45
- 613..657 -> 1.09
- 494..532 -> 1.55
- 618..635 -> 0.839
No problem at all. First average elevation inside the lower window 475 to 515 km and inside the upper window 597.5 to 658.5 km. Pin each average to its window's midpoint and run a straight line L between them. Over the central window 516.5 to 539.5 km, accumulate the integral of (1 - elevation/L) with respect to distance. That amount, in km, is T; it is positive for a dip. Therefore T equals -1.3 km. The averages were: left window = 1.54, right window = 1.14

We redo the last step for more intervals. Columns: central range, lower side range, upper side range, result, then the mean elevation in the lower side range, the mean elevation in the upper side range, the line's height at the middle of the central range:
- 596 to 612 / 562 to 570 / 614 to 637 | -4.05 km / 1.33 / 0.878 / 1.04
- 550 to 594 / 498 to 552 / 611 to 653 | -1.70 km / 1.49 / 1.06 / 1.3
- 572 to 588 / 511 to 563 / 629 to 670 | 0.51 km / 1.45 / 1.31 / 1.39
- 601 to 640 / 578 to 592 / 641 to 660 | 9.13 km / 1.33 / 1.34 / 1.34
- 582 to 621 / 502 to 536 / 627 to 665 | 4.46 km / 1.52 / 1.27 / 1.36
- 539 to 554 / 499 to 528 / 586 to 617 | 0.28 km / 1.52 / 1.26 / 1.42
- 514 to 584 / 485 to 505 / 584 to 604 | 2.30 km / 1.62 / 1.34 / 1.47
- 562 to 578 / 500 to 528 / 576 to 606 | 0.54 km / 1.51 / 1.35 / 1.39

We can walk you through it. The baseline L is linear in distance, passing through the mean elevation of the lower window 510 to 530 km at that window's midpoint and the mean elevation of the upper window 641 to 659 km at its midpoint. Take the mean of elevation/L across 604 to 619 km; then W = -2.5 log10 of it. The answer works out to 0.27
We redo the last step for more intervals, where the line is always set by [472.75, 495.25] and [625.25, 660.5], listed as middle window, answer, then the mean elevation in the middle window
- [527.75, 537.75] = -0.08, 1.53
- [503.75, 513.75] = -0.03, 1.5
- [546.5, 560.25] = 0.00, 1.38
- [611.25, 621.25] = 0.45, 0.843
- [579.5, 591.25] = 0.00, 1.33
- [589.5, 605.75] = -0.03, 1.35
